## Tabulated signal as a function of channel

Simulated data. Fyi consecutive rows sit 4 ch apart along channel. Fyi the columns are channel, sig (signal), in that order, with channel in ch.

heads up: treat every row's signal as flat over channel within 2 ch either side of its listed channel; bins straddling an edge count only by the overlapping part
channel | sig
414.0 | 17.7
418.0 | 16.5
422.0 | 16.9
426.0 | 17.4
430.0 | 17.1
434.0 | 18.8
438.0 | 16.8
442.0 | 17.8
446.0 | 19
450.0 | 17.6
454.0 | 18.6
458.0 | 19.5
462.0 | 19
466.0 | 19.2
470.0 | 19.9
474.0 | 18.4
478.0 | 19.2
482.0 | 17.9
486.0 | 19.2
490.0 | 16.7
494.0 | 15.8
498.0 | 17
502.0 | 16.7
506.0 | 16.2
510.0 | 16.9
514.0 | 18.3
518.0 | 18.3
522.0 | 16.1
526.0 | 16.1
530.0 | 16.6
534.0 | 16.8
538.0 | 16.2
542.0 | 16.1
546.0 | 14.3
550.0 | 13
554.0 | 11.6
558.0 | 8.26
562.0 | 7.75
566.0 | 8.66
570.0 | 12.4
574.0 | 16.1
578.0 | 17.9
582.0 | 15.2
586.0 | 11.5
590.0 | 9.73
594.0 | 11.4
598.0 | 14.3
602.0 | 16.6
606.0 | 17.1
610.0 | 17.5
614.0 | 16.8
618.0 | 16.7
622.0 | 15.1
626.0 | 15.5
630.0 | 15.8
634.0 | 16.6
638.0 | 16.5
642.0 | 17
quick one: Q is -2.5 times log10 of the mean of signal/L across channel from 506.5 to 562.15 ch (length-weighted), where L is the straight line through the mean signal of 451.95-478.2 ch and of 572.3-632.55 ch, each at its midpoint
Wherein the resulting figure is 0.15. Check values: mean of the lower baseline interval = 19.1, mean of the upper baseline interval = 15.2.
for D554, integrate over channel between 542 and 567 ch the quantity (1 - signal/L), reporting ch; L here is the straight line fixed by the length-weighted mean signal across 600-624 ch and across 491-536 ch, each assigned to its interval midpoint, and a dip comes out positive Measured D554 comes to 8.4 ch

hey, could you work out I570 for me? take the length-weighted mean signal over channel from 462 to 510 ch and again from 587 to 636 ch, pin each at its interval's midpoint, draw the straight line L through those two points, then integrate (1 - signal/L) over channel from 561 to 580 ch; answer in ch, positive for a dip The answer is 3.8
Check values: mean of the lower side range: 17.8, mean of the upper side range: 15.2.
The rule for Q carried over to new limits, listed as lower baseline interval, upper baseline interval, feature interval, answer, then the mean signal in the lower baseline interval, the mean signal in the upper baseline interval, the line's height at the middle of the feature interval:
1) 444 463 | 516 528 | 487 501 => 0.06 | 18.7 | 16.8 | 17.6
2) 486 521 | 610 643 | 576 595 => 0.24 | 17.1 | 16.3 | 16.6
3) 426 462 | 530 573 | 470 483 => -0.14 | 18.2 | 12.8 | 16.5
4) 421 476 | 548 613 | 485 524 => -0.06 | 18.3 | 13.1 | 16.1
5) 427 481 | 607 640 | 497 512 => 0.07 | 18.5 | 16.3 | 17.9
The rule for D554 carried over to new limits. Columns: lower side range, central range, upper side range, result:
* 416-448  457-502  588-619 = -3.8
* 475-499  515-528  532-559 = -1.2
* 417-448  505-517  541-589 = -2.2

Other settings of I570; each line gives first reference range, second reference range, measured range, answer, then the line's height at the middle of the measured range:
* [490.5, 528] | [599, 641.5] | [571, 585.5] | 0.8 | 16.6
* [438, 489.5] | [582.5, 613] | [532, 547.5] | 0.2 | 16.1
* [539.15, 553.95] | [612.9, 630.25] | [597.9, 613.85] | -1.1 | 15.6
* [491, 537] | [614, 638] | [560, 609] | 9.0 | 16.3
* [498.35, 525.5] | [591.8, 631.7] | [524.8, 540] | 0.3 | 16.7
